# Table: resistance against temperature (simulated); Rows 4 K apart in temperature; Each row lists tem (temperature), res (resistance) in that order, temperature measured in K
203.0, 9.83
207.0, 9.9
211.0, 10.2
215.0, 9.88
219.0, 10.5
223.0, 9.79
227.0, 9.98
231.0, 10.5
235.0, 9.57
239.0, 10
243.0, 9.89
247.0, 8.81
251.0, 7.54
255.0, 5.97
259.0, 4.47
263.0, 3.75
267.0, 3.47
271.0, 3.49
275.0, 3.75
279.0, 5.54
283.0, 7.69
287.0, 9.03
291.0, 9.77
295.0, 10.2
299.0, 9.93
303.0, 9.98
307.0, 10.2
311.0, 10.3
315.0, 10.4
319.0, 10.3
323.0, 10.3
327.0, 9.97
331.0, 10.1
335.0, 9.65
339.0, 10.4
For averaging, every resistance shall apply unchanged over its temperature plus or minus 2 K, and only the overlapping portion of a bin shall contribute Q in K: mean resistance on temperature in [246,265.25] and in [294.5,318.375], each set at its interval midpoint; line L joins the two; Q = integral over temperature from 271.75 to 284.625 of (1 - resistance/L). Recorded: 4.1 K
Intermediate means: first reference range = 5.93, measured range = 5.39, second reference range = 10.2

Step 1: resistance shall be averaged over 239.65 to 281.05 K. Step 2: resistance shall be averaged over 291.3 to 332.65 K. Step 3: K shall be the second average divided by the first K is 1.7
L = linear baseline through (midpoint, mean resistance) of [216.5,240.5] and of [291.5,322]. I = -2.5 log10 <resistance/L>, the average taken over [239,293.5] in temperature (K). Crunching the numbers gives 0.47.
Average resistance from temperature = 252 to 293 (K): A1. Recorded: 5.74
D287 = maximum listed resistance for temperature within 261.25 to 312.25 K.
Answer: 10.3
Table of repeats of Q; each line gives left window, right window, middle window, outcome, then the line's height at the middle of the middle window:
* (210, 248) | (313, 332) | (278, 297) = 2.8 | 10.1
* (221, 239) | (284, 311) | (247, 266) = 8.1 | 9.9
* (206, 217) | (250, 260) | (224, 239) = -3.4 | 8.16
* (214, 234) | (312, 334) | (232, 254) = 2.3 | 10.1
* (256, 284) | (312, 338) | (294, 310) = -4.8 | 7.79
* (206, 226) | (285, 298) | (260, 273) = 8.2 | 9.81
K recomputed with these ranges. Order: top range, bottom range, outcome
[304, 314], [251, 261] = 1.80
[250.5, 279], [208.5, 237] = 0.45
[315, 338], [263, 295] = 1.63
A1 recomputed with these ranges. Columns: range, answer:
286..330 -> 10.1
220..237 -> 9.99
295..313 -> 10.1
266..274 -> 3.52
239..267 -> 6.74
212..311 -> 8.14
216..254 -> 9.53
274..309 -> 8.59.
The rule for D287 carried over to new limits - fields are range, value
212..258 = 10.5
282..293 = 9.77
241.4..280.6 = 9.89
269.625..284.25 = 7.69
